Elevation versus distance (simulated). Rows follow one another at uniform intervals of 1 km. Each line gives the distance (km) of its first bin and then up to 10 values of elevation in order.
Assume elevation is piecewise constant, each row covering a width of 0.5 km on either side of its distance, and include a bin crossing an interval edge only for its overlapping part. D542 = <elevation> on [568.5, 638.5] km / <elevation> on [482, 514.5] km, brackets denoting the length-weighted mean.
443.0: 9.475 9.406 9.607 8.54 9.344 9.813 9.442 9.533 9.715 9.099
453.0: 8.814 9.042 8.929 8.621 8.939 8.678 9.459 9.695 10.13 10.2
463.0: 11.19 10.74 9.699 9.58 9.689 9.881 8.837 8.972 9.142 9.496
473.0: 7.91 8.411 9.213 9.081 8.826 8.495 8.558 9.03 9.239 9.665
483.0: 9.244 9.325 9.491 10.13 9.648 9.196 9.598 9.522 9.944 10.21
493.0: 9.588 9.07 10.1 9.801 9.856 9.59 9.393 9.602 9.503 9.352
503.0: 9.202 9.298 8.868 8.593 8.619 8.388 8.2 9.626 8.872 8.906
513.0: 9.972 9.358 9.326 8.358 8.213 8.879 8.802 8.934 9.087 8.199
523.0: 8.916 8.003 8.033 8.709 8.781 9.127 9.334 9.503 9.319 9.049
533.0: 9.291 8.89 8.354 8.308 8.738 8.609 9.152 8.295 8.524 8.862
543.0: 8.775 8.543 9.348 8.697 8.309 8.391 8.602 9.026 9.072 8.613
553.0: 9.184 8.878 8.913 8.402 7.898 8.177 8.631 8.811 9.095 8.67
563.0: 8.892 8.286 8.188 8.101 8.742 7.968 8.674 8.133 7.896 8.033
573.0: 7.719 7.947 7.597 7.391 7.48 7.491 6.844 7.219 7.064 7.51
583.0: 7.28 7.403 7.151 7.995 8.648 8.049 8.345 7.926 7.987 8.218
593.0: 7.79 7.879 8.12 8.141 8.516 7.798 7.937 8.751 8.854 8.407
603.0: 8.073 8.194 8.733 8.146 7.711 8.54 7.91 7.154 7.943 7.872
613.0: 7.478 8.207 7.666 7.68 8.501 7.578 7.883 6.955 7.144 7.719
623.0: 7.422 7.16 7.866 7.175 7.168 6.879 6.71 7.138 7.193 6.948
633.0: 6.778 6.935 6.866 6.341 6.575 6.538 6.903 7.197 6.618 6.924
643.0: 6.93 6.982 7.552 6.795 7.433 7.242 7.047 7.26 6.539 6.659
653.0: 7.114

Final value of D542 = 0.82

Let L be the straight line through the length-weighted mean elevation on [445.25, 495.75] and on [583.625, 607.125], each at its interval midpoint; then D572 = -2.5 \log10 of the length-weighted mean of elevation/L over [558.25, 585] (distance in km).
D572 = 0.06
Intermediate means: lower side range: 9.38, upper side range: 8.13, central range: 7.95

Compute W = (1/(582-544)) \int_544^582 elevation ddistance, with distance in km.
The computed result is 8.27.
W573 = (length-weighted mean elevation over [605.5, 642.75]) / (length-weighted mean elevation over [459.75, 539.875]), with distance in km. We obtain 0.8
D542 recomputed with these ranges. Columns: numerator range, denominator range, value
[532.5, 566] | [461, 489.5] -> 0.92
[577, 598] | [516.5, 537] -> 0.88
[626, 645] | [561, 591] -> 0.87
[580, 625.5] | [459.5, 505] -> 0.83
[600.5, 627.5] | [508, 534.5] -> 0.88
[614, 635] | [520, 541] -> 0.84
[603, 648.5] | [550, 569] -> 0.86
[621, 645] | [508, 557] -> 0.80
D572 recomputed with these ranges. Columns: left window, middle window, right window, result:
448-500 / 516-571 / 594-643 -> -0.02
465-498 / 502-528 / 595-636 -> 0.01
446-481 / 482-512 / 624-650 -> -0.06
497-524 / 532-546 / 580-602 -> -0.02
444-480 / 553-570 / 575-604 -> -0.05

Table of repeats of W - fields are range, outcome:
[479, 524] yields 9.22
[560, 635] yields 7.82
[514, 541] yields 8.78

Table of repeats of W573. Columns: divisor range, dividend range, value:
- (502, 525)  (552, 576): 0.95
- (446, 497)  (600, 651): 0.79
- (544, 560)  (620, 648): 0.81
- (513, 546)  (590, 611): 0.92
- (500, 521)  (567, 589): 0.86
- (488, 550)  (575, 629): 0.86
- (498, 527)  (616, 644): 0.80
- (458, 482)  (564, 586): 0.83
